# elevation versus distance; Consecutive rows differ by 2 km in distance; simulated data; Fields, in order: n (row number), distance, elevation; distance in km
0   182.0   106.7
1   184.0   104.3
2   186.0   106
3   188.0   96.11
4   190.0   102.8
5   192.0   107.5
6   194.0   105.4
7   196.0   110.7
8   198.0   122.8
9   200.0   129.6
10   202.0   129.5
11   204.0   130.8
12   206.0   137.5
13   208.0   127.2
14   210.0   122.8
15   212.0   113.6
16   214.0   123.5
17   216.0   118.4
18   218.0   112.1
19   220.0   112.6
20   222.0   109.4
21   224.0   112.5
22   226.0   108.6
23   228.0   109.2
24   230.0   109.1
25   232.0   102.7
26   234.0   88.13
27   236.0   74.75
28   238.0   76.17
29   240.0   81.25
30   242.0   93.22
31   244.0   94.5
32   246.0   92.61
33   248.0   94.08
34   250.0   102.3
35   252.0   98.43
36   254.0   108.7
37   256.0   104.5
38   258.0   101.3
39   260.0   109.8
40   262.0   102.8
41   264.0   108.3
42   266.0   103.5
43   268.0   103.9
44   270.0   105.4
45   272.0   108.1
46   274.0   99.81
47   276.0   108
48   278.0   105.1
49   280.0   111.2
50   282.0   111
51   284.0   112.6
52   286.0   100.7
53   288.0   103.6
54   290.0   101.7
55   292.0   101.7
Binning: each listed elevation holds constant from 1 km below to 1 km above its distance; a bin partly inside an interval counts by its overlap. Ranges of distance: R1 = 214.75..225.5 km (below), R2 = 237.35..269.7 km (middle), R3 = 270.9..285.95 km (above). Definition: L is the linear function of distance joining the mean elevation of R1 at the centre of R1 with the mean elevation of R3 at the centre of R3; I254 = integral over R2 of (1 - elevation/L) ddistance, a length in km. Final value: 3.2 km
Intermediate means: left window 113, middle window 98.9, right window 107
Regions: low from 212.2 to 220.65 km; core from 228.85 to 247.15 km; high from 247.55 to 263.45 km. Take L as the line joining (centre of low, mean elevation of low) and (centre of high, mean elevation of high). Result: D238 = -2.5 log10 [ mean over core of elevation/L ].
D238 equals 0.20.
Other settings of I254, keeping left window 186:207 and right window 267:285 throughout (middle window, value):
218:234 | 0.7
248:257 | 0.6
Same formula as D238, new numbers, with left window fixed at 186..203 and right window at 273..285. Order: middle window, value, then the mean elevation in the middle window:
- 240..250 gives 0.18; 93.2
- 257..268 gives 0.04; 105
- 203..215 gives -0.13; 126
